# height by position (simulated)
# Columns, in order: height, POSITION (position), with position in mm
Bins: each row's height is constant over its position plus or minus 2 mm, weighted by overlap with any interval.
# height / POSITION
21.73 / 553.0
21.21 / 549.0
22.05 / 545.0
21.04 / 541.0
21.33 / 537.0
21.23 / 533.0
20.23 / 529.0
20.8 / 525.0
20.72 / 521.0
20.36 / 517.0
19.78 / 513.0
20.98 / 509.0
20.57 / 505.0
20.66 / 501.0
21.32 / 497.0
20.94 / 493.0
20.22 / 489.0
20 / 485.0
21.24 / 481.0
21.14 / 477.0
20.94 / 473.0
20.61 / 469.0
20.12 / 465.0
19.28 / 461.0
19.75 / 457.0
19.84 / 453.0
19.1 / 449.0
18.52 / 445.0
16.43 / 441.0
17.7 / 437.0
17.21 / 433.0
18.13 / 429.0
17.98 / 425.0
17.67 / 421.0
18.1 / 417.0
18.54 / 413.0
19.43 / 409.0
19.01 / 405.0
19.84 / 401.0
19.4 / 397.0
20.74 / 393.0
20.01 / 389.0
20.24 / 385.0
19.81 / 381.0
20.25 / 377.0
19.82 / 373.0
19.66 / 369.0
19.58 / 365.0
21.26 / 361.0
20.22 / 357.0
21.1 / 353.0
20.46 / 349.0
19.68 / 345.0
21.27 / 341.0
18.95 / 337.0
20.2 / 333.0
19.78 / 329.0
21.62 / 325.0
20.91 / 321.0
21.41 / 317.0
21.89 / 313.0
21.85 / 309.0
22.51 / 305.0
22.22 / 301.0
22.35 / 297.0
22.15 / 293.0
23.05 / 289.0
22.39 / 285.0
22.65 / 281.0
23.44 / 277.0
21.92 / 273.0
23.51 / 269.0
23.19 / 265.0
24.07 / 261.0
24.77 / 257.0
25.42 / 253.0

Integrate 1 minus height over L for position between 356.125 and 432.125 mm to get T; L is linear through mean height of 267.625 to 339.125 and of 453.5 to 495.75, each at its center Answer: 6.0 mm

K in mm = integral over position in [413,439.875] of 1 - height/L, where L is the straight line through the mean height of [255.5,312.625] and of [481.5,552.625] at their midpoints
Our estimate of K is 4.7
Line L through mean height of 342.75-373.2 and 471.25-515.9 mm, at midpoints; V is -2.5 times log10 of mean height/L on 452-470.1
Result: 0.04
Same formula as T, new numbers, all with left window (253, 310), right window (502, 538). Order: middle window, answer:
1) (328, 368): 3.7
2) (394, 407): 1.4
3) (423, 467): 5.8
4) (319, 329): 0.7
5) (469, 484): 0.1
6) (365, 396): 2.8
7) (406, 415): 1.1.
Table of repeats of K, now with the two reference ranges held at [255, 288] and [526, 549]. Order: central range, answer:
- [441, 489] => 4.02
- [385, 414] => 3.38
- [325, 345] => 2.26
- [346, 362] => 1.37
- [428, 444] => 3.33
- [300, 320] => 0.90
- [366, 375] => 1.10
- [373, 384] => 1.17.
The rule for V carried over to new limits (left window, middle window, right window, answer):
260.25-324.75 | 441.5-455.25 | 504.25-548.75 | 0.14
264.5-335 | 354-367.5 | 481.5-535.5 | 0.06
